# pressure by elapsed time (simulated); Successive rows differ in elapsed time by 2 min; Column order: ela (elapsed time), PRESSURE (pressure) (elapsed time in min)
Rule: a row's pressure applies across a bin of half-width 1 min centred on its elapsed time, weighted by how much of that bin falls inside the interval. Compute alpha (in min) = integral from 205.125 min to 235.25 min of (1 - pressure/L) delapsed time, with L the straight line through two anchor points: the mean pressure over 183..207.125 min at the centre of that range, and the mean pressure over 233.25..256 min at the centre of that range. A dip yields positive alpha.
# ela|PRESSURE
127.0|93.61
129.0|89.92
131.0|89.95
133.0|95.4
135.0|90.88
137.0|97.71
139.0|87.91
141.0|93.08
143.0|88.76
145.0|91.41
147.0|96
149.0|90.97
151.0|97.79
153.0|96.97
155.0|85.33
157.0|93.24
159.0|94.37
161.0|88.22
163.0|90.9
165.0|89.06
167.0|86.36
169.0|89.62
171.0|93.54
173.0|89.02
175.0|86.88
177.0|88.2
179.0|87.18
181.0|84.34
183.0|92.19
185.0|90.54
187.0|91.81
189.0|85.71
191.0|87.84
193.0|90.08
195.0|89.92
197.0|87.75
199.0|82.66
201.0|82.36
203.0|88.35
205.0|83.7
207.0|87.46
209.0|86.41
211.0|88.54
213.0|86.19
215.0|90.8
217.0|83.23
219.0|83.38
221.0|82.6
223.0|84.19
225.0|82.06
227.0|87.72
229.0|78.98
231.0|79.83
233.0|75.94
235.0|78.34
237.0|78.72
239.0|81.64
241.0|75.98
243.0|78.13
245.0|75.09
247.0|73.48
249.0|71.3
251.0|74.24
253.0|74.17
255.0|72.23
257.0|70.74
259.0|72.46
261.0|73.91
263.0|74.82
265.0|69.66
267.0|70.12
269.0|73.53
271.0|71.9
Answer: -0.8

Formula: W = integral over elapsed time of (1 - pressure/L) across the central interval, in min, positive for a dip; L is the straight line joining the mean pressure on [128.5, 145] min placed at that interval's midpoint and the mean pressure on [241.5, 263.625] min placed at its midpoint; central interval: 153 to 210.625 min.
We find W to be -2.6 min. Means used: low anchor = 91.7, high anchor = 73.7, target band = 88.5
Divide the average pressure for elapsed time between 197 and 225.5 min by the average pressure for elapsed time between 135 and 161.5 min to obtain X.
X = 0.9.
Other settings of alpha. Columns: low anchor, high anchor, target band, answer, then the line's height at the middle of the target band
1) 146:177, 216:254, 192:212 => -0.56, 84.4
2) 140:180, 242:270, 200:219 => -1.04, 81.7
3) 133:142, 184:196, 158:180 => 0.31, 90.7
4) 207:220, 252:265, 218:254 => 0.46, 79.6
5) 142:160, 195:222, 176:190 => 0.05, 88.9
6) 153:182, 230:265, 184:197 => -0.60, 85.2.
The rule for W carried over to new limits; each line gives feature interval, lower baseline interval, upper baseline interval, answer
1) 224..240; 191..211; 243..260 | -0.4 min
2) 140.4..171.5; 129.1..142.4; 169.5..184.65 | -0.3 min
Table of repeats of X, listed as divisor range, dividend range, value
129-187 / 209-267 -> 0.86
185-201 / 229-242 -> 0.89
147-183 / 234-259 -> 0.83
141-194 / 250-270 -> 0.80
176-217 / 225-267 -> 0.87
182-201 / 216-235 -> 0.93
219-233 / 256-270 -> 0.88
